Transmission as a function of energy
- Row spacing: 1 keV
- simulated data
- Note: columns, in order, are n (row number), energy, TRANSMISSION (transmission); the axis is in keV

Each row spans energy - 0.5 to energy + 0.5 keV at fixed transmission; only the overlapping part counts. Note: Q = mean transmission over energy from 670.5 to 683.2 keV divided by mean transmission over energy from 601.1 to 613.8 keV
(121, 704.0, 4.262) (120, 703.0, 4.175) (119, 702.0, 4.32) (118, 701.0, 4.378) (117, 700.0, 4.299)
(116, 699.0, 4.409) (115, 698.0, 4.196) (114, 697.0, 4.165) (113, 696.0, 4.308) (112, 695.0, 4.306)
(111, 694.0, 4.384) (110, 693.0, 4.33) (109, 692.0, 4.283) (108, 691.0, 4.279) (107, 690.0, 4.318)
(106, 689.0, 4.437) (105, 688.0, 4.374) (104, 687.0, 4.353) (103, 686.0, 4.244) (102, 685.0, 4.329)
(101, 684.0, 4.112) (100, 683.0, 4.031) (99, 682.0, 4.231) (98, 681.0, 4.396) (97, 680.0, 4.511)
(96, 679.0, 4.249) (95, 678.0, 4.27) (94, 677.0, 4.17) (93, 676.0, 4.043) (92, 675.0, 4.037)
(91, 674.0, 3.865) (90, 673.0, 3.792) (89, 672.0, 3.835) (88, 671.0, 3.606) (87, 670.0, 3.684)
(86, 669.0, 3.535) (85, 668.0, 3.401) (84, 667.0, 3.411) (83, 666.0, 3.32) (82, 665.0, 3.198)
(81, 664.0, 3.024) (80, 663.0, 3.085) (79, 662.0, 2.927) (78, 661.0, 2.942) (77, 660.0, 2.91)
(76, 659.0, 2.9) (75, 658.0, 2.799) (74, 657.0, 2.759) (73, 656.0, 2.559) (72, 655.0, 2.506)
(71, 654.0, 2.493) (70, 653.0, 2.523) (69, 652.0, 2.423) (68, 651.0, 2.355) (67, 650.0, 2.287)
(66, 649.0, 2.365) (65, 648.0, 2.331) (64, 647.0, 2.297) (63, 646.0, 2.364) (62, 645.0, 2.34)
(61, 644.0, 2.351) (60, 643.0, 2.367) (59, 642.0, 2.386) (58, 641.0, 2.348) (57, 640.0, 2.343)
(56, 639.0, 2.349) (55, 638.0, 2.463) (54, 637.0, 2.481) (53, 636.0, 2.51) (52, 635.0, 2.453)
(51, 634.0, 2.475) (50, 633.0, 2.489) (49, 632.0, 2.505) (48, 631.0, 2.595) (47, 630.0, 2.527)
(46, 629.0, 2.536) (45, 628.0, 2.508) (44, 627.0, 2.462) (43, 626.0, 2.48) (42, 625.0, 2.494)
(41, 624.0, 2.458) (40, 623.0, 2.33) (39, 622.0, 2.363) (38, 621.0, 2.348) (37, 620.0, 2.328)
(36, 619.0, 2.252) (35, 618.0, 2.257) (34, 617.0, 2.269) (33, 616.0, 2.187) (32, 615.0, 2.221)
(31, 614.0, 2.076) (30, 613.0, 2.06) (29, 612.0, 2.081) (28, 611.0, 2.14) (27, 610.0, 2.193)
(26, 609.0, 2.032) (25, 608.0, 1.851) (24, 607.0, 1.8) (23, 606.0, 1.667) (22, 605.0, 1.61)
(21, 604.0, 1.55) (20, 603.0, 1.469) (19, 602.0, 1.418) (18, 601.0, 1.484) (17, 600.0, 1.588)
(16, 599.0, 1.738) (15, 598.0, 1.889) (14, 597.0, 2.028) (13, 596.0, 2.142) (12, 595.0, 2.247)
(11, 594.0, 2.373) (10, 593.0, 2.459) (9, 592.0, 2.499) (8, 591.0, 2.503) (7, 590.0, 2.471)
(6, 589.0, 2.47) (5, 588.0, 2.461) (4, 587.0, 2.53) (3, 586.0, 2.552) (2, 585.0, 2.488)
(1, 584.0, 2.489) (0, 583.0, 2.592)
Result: 2.2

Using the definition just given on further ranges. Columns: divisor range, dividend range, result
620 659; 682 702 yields 1.75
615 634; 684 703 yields 1.79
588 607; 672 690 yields 2.11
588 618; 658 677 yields 1.69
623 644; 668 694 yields 1.68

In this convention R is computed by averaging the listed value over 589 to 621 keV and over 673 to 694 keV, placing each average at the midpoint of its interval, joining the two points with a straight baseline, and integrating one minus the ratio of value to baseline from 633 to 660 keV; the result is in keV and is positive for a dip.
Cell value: 6.2 keV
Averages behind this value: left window 2.04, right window 4.24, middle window 2.46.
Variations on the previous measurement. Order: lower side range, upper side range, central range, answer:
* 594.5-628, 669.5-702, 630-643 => 1.5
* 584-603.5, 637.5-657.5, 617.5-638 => -1.1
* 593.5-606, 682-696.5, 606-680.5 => 7.0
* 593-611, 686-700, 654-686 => 1.4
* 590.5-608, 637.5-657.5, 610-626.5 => -1.3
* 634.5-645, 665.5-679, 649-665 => 2.2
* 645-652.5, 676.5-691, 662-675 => -0.1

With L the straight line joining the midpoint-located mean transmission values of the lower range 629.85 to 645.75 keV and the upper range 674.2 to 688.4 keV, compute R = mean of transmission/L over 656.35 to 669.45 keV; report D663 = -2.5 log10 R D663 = 0.13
